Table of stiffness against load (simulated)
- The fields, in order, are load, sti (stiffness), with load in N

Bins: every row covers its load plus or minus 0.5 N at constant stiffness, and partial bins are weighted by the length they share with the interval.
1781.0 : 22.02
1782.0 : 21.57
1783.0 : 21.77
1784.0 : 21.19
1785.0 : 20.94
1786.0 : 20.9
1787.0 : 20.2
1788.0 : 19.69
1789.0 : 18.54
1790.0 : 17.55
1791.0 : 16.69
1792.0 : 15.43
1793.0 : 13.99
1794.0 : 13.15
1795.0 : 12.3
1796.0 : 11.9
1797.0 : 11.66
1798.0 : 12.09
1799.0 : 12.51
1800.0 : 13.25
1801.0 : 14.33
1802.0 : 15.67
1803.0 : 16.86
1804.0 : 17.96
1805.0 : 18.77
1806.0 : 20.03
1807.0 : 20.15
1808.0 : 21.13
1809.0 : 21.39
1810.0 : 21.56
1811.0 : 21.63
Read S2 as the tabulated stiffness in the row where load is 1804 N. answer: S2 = 17.96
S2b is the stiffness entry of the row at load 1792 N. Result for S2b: 15.43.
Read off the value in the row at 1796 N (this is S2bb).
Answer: 11.9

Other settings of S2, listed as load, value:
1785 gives 20.94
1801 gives 14.33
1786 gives 20.9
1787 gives 20.2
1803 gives 16.86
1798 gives 12.09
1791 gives 16.69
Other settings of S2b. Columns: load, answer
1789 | 18.54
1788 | 19.69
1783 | 21.77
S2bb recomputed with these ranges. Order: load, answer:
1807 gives 20.15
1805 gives 18.77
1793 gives 13.99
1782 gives 21.57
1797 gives 11.66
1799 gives 12.51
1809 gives 21.39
